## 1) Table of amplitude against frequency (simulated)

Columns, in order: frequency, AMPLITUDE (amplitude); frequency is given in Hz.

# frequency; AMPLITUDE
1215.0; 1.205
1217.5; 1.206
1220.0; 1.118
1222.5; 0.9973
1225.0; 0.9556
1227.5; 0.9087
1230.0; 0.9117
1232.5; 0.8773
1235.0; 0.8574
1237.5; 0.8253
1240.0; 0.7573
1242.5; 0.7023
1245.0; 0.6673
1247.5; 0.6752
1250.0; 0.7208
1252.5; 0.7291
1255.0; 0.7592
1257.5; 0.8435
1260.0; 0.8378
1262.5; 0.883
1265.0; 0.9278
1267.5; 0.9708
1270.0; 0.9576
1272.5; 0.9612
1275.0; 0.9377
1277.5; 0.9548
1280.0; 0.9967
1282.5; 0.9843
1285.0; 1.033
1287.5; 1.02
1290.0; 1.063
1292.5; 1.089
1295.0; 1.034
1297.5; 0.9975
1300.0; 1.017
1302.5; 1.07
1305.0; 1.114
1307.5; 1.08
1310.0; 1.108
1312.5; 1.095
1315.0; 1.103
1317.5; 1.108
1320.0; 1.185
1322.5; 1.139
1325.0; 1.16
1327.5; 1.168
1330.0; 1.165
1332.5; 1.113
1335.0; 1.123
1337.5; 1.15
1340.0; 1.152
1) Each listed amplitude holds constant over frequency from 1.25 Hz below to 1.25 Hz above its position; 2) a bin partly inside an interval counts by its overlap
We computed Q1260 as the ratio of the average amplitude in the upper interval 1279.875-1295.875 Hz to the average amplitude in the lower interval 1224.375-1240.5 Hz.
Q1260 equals 1.18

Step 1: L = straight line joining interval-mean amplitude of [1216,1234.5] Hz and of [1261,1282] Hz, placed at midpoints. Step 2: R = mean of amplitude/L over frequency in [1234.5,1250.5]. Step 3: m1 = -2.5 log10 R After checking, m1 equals 0.30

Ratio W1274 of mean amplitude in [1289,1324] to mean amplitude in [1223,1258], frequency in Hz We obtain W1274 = 1.35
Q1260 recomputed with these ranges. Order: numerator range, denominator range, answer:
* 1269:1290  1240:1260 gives 1.34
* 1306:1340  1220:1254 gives 1.37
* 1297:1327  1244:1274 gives 1.33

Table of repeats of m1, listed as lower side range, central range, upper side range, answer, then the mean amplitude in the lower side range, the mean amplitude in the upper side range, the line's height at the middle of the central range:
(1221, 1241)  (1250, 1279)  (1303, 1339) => 0.116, 0.891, 1.13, 0.979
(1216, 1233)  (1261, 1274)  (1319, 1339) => 0.137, 1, 1.15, 1.06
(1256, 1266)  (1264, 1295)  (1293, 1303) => -0.049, 0.869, 1.03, 0.95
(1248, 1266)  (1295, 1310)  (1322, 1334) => -0.033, 0.807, 1.15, 1.03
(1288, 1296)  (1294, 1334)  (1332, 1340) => -0.007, 1.06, 1.13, 1.1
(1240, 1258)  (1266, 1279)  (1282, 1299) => -0.068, 0.725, 1.03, 0.9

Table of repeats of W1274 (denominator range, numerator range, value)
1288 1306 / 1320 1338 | 1.09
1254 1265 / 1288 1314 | 1.26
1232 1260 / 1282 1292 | 1.35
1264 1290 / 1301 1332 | 1.15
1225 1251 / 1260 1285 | 1.19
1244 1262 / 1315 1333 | 1.52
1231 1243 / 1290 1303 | 1.28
